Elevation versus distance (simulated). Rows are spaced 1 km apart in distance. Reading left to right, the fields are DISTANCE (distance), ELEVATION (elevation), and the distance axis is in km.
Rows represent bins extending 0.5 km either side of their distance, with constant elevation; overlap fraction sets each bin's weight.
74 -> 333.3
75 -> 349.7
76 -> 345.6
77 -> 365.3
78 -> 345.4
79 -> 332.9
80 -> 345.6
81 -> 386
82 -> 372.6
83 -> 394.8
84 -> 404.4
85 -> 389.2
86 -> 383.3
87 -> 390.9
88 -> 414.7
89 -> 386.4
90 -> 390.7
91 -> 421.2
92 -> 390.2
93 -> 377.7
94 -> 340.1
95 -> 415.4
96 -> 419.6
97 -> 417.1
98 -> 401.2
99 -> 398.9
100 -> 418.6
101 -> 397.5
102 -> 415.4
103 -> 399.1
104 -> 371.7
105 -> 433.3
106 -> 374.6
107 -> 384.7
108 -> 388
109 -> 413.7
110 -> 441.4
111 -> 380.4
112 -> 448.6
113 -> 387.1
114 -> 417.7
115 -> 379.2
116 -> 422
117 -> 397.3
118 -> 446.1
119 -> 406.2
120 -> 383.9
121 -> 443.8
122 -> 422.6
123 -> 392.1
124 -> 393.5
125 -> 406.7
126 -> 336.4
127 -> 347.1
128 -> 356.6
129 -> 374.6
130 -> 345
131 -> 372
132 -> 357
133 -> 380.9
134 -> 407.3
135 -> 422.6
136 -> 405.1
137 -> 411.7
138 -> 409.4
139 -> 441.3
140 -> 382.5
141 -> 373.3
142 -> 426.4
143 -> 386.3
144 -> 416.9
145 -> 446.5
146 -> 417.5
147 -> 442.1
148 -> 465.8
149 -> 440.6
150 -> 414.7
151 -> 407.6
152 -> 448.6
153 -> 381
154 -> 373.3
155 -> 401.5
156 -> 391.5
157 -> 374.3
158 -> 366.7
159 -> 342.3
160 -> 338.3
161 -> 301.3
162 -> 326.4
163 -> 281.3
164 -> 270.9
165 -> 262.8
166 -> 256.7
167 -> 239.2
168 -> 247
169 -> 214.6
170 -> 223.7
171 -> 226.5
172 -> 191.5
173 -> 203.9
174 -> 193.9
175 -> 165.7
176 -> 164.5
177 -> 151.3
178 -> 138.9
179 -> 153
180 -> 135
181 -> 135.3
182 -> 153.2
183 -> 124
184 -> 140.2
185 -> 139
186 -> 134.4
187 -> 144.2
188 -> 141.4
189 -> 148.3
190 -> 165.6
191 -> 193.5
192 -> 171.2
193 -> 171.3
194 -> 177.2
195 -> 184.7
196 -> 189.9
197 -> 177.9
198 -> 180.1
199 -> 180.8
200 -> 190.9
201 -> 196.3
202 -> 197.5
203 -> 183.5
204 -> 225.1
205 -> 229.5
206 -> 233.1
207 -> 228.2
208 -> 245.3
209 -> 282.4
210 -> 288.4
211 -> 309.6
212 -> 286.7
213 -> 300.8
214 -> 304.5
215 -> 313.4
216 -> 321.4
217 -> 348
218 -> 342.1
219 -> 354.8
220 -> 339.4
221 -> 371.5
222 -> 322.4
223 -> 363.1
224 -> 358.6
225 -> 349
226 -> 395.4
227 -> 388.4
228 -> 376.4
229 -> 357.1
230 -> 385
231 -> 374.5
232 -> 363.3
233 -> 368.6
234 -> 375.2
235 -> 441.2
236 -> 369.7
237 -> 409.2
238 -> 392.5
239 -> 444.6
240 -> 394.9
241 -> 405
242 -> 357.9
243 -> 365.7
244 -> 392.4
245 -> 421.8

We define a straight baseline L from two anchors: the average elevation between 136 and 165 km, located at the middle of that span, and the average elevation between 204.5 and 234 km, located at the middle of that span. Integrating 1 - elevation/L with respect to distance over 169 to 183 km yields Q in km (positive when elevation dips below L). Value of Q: 7.4 km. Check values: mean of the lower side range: 387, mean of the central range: 172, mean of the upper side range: 328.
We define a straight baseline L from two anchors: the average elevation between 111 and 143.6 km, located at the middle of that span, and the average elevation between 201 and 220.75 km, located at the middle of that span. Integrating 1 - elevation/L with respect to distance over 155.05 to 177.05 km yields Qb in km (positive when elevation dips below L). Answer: 5.0 km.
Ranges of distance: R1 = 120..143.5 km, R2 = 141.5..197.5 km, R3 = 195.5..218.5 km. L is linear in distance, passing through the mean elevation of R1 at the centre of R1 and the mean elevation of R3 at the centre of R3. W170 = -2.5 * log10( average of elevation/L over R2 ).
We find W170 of 0.24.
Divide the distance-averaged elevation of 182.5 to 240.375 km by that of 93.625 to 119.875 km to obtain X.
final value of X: 0.69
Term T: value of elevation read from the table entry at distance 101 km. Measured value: 397.5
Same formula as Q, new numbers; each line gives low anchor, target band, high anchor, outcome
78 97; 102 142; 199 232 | -3.62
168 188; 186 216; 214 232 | 5.73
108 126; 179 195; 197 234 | 8.63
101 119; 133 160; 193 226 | -3.84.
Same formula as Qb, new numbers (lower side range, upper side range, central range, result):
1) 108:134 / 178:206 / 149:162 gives -4.2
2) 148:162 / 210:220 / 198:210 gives 4.1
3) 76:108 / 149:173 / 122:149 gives -4.4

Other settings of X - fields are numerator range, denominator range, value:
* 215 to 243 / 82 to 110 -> 0.93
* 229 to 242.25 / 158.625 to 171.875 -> 1.45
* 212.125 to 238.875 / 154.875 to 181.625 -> 1.47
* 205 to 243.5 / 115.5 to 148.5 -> 0.86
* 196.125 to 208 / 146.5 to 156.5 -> 0.49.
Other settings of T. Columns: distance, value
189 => 148.3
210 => 288.4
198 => 180.1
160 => 338.3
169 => 214.6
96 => 419.6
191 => 193.5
